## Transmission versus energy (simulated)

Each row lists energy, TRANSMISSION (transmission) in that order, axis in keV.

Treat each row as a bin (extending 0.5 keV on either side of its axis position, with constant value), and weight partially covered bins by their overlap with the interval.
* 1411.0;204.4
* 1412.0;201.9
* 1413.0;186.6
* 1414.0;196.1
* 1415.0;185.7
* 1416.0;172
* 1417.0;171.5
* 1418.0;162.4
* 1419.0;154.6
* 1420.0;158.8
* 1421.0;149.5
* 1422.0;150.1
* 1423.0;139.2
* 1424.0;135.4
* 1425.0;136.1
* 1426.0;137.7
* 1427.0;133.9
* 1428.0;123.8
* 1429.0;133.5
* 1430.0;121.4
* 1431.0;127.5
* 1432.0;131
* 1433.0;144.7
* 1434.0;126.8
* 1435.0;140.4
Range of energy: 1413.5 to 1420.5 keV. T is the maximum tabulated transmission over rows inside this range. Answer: 196.1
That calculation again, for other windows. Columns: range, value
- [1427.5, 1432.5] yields 133.5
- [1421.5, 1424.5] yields 150.1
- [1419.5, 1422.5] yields 158.8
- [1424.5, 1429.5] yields 137.7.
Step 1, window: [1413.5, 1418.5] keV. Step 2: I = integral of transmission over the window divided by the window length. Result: 178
